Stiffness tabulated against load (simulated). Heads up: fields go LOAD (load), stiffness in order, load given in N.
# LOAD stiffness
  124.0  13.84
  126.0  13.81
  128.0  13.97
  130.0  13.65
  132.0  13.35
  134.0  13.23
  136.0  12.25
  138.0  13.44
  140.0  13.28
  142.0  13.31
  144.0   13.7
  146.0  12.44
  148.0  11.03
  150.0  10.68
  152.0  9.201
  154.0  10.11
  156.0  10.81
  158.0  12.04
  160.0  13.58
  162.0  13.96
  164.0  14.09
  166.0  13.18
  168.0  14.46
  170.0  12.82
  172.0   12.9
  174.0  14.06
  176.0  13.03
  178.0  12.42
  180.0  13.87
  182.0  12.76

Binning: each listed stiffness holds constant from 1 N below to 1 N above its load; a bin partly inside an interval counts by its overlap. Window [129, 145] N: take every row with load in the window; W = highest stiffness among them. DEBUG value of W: 13.7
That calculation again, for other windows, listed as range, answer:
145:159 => 12.44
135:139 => 13.44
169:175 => 14.06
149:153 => 10.68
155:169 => 14.46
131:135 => 13.35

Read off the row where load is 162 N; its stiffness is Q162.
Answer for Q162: 13.96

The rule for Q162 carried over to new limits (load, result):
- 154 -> 10.11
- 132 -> 13.35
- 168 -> 14.46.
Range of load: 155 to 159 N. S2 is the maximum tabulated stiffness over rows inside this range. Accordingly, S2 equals 12.04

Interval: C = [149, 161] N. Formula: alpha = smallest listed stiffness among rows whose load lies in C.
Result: 9.201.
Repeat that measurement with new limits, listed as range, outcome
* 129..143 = 12.25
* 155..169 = 10.81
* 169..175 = 12.82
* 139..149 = 11.03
